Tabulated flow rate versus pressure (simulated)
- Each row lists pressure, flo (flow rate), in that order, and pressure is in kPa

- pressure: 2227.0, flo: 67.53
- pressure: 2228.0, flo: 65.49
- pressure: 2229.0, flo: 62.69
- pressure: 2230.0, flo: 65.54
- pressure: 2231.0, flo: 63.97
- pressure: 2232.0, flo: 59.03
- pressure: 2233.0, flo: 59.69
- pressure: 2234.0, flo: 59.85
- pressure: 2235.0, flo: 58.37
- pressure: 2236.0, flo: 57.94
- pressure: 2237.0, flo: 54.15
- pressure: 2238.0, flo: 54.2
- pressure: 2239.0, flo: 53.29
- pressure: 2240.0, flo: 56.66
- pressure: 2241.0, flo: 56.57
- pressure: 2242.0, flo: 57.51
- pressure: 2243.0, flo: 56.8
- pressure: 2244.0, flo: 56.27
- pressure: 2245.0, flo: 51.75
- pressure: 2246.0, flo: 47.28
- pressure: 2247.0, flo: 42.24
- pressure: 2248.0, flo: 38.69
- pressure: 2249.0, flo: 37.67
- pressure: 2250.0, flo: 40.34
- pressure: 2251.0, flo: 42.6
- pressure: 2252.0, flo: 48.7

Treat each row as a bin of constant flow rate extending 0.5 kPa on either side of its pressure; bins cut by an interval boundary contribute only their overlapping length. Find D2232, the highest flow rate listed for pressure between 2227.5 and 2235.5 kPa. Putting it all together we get 65.54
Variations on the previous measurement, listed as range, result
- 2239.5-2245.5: 57.51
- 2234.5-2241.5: 58.37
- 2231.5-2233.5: 59.69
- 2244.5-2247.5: 51.75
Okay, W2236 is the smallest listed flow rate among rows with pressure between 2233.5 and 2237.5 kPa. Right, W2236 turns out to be 54.15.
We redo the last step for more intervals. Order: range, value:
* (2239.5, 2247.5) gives 42.24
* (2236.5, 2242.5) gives 53.29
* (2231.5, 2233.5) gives 59.03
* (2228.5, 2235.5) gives 58.37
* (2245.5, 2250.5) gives 37.67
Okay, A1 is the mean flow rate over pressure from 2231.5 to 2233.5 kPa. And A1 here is 59.4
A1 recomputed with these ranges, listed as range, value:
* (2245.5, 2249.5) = 41.5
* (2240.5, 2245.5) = 55.8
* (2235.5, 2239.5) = 54.9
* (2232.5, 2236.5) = 59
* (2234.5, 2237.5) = 56.8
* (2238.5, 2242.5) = 56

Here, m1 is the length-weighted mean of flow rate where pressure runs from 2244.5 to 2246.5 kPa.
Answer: 49.5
